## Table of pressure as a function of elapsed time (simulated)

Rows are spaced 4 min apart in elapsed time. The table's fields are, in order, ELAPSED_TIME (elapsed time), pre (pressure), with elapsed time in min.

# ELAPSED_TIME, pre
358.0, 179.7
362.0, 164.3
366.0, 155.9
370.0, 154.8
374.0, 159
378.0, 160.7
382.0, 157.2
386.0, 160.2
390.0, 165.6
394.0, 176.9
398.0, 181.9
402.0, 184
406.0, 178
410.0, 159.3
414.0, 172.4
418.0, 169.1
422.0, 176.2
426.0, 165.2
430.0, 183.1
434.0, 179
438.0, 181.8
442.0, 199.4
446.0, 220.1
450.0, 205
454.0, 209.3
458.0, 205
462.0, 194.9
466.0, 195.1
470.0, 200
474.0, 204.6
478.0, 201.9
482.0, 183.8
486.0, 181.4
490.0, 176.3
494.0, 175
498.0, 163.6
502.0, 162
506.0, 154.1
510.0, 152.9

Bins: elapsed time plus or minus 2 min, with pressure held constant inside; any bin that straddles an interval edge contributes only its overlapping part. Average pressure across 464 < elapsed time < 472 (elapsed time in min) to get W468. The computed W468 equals 198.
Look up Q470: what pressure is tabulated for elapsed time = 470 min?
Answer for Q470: 200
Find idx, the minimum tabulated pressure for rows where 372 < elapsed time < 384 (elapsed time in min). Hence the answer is 157.2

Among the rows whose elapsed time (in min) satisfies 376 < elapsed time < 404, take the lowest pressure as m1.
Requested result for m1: 157.2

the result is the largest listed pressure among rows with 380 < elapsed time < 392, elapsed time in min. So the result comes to 165.6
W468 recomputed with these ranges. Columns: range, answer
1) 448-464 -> 204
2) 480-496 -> 179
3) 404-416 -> 170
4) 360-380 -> 159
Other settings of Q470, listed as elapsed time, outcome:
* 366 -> 155.9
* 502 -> 162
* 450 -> 205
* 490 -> 176.3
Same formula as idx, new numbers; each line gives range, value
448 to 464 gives 194.9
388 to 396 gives 165.6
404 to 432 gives 159.3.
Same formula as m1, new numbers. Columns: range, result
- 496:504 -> 162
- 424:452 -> 165.2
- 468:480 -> 200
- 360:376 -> 154.8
